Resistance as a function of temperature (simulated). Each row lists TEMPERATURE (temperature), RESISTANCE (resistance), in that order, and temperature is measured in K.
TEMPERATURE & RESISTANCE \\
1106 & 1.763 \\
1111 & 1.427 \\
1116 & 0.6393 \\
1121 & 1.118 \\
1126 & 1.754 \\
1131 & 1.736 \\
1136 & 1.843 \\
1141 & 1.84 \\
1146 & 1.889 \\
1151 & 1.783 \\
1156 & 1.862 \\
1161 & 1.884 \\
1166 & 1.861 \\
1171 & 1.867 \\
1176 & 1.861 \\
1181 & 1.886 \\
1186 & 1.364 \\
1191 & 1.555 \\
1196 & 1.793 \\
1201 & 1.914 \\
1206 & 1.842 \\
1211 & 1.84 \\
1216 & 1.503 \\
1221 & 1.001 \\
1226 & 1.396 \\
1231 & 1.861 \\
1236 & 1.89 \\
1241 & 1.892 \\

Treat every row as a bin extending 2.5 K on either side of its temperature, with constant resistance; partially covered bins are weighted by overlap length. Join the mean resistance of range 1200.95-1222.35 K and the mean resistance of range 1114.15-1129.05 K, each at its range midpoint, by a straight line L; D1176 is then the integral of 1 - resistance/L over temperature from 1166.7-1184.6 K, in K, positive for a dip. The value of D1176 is -4.7 K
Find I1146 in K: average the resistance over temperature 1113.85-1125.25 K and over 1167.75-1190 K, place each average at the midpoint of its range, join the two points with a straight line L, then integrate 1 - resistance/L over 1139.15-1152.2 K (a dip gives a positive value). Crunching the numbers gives -5.0 K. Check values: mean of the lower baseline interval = 1.02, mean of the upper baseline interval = 1.74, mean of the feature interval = 1.84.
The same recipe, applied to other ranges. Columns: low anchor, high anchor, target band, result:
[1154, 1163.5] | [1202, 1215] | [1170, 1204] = 1.7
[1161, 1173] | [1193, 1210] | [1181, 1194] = 2.1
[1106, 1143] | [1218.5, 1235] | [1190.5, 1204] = -2.9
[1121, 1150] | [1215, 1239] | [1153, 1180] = -3.0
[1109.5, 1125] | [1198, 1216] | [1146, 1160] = -4.6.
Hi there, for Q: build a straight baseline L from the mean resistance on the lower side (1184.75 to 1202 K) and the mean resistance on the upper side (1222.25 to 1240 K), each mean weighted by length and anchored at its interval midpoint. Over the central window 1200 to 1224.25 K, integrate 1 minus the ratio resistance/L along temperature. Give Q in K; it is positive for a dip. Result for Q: 1.0 K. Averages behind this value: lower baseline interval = 1.66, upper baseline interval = 1.68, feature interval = 1.59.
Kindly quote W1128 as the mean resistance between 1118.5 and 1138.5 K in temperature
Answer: 1.61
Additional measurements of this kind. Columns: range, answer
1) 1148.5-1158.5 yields 1.82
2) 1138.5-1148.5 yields 1.86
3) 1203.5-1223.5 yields 1.55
